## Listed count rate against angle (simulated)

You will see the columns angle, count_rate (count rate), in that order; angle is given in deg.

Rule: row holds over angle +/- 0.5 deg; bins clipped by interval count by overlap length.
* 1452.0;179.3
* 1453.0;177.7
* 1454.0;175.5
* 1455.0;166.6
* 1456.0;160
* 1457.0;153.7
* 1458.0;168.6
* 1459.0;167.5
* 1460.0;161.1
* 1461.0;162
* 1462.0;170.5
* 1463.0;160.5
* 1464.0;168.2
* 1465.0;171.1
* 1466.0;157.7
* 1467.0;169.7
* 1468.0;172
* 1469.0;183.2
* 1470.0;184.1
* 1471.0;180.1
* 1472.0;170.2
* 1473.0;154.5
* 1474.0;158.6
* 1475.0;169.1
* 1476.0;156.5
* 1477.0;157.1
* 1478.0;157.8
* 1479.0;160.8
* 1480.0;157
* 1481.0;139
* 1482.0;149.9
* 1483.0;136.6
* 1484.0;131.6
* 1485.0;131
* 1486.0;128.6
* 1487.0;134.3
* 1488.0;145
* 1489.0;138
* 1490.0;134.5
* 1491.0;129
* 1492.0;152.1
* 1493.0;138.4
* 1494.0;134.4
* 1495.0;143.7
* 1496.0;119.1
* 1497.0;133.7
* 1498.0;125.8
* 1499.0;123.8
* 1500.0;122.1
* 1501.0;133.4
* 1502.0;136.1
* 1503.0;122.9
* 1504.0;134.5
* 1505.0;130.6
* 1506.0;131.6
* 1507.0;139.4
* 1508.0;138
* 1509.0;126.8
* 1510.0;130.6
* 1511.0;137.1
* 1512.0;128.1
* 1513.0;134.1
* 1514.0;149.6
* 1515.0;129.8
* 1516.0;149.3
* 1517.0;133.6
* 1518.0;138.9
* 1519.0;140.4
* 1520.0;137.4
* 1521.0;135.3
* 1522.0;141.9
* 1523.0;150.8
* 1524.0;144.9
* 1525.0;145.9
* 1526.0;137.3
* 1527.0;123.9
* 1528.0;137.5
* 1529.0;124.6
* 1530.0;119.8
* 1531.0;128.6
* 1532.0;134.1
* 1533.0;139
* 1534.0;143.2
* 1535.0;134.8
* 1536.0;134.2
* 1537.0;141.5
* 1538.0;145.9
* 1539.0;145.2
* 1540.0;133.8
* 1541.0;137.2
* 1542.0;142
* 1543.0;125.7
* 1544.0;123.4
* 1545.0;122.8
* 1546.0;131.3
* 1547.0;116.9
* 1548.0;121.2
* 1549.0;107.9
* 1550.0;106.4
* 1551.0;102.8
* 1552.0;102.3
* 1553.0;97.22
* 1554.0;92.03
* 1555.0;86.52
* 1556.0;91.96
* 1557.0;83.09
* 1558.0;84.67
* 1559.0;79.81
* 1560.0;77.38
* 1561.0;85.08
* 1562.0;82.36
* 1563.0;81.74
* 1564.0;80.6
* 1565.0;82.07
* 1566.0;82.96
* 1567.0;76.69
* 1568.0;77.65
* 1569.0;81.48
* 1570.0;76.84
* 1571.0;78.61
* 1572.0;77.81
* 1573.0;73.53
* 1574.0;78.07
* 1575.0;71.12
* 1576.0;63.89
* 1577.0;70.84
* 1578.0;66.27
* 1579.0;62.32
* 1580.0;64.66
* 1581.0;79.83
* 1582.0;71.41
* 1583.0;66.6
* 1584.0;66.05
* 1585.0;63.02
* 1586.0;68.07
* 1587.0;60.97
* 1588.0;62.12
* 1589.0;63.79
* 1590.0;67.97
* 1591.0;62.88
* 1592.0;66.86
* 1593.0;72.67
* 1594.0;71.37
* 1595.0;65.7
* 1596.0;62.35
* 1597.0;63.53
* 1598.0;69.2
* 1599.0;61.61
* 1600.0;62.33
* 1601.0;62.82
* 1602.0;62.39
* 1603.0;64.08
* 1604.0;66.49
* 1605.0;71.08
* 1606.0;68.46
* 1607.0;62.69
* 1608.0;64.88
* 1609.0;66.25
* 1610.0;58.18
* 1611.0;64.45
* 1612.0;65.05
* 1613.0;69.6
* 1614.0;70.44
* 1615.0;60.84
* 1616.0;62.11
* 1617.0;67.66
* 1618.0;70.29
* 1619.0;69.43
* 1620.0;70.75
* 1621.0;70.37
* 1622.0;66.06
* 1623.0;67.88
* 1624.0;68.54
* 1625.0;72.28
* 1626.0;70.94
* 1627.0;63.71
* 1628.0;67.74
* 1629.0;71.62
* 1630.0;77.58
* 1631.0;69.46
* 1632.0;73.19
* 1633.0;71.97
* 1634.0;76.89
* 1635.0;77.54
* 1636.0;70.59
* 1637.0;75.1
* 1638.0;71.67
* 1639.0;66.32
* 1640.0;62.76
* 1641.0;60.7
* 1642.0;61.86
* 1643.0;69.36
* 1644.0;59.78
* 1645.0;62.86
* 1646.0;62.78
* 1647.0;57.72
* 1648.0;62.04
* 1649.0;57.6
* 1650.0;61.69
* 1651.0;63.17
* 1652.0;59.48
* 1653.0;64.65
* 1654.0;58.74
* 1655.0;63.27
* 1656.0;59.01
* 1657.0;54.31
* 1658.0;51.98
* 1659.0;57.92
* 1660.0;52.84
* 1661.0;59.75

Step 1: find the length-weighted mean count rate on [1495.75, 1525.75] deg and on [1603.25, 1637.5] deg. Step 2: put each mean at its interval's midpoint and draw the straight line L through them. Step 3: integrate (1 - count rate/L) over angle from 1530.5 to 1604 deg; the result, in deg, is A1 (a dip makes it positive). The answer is 9.5 deg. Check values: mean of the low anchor 135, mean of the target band 89.5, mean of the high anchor 68.8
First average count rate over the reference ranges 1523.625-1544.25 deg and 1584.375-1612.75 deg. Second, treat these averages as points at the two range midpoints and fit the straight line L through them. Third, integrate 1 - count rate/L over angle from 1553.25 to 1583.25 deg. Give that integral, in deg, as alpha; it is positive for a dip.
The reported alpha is 6.2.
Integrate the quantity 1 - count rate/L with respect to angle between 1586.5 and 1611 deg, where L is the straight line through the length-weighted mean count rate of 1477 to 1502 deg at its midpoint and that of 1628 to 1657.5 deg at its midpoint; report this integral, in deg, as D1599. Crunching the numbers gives 6.0 deg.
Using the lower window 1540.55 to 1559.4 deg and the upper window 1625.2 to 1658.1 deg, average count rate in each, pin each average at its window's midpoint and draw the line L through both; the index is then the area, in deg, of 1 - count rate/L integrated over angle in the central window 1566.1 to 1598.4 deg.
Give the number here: 8.18 deg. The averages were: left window 108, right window 65.6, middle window 69.7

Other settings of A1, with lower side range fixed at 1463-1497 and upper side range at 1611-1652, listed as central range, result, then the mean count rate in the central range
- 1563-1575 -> 2.8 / 78.6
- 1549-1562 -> 2.2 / 91.1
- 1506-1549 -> -3.3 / 135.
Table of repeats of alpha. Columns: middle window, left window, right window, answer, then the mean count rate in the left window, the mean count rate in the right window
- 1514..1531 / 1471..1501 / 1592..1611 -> -2.7 deg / 143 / 65.4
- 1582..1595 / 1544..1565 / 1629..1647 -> 2.9 deg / 97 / 68.6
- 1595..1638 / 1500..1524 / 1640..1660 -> 5.5 deg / 136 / 60.3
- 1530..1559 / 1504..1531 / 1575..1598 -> -2.6 deg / 136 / 66.7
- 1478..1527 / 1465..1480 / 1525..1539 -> 4.3 deg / 166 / 135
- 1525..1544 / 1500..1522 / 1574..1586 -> -3.9 deg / 135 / 68.3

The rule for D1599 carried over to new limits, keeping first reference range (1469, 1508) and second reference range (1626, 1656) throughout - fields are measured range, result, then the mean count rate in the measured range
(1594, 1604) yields 2.6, 64.3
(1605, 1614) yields 1.8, 65.6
